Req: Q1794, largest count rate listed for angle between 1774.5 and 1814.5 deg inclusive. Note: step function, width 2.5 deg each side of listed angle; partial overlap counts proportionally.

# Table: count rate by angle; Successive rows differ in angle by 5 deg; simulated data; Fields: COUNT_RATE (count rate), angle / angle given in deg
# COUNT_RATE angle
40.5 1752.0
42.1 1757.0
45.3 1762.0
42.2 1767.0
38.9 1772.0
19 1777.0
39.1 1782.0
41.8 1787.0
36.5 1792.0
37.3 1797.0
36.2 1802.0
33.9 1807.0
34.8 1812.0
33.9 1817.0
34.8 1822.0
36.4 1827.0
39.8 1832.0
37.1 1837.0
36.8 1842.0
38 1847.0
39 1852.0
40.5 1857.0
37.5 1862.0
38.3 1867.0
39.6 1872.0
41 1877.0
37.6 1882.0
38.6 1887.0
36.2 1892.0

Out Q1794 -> 41.8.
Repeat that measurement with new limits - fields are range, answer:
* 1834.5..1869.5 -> 40.5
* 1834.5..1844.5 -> 37.1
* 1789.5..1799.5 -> 37.3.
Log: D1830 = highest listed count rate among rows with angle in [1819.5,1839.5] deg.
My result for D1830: 39.8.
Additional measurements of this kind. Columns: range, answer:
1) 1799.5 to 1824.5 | 36.2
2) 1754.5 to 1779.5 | 45.3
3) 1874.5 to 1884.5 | 41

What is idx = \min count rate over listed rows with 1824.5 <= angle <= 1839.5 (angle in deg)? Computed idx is 36.4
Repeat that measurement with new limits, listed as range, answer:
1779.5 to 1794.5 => 36.5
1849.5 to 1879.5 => 37.5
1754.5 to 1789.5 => 19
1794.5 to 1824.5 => 33.9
